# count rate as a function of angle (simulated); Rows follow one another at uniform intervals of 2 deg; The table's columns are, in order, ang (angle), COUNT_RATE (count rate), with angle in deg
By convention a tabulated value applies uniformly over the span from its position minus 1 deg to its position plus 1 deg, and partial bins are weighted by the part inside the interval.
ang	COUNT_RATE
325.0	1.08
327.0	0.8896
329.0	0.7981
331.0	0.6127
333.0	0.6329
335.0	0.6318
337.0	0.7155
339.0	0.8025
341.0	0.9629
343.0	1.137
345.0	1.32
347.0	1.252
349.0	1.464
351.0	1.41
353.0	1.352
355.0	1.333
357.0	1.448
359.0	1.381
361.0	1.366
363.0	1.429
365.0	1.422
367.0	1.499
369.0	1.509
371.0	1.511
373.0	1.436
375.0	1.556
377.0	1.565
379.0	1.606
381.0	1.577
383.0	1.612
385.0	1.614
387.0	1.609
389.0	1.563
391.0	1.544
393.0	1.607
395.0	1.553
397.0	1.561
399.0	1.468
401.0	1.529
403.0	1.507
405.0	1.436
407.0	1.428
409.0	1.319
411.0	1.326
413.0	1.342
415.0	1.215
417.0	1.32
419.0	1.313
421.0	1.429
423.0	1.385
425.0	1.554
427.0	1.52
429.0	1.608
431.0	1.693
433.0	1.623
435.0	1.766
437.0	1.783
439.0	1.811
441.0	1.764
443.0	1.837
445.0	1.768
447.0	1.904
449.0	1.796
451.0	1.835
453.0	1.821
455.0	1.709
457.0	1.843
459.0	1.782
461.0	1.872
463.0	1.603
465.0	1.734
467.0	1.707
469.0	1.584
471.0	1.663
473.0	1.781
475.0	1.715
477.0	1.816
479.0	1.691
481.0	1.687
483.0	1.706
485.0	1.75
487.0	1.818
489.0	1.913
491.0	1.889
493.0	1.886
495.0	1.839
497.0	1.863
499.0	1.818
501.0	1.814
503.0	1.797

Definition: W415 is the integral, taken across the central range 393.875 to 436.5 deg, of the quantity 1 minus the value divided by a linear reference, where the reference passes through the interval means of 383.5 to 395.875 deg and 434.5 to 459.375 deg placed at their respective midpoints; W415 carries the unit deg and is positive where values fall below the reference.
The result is 5.2 deg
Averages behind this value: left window 1.58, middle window 1.48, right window 1.8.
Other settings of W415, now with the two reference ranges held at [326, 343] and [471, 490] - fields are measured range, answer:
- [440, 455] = -2.7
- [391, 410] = -4.3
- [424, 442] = -3.0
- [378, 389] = -4.9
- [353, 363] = -4.8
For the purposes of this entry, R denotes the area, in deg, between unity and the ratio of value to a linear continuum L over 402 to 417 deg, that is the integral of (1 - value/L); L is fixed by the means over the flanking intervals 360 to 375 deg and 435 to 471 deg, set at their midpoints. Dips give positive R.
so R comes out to 2.3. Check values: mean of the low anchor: 1.46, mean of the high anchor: 1.77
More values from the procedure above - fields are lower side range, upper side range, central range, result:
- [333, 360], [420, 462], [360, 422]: -3.08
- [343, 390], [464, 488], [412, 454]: -0.01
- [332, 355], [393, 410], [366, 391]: -4.44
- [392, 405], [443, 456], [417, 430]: 1.64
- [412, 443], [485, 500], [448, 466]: -0.96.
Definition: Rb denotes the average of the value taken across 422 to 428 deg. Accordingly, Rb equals 1.49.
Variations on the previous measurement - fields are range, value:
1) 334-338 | 0.674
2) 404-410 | 1.39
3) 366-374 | 1.49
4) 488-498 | 1.88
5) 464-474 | 1.69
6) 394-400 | 1.53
